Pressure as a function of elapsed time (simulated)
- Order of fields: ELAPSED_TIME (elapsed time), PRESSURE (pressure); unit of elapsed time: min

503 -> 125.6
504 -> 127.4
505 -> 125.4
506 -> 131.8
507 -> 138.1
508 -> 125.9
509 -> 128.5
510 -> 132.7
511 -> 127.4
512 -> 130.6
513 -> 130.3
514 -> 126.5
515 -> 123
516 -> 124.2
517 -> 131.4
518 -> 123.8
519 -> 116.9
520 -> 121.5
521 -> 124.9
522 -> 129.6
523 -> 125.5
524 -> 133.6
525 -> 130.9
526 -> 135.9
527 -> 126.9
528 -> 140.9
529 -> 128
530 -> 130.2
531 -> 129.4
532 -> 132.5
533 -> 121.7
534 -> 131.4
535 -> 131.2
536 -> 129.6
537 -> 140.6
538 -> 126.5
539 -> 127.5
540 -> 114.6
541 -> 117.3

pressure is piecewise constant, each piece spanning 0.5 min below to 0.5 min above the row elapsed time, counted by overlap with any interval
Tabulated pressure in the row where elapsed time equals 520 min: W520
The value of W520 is 121.5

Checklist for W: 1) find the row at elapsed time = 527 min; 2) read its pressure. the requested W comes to 126.9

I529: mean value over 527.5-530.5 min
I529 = 133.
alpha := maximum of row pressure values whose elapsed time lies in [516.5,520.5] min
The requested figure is 131.4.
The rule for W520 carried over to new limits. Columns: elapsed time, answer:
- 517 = 131.4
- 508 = 125.9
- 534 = 131.4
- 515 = 123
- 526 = 135.9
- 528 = 140.9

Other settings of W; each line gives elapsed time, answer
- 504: 127.4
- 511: 127.4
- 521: 124.9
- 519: 116.9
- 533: 121.7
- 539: 127.5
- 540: 114.6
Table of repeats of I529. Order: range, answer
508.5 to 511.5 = 130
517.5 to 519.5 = 120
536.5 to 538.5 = 134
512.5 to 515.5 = 127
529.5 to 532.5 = 131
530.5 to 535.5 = 129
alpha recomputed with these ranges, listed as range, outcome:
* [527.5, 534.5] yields 140.9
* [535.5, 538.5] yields 140.6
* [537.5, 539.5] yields 127.5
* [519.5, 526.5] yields 135.9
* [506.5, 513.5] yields 138.1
